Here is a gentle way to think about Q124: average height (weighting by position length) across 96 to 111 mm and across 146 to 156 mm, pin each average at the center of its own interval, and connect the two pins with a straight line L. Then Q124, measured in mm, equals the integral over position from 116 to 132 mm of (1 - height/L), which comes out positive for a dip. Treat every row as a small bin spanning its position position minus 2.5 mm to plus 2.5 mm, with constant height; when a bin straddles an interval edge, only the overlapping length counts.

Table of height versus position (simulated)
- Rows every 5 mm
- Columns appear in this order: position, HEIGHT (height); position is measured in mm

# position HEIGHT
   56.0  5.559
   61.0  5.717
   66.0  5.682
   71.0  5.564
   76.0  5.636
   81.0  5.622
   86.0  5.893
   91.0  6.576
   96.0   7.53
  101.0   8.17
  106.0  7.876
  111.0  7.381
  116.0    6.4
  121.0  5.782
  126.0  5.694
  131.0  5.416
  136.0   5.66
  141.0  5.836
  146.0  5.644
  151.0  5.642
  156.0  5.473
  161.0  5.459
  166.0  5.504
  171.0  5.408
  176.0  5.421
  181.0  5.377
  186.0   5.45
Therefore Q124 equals 2.6 mm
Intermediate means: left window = 7.83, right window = 5.6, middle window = 5.77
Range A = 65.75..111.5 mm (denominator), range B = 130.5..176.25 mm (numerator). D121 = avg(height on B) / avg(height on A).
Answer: 0.84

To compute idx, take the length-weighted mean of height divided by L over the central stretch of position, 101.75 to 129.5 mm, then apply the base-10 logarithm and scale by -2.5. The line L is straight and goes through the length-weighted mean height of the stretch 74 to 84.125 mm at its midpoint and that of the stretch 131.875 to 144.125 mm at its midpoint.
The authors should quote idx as -0.177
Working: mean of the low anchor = 5.64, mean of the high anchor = 5.7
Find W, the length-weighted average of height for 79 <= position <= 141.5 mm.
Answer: 6.48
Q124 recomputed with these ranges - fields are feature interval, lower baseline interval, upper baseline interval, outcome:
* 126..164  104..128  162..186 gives 2.68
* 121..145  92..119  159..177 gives 3.18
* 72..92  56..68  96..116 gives 2.12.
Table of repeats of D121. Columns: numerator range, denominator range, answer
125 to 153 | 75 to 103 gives 0.86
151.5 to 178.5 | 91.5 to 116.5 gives 0.73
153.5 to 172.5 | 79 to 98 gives 0.85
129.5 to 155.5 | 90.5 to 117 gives 0.76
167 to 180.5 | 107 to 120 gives 0.79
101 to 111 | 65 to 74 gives 1.39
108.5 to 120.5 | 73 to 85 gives 1.18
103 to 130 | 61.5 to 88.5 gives 1.16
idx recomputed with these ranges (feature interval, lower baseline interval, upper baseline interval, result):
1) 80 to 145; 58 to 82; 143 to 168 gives -0.15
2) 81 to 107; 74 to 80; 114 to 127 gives -0.21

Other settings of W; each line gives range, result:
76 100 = 6.44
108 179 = 5.78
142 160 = 5.6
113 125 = 6.1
